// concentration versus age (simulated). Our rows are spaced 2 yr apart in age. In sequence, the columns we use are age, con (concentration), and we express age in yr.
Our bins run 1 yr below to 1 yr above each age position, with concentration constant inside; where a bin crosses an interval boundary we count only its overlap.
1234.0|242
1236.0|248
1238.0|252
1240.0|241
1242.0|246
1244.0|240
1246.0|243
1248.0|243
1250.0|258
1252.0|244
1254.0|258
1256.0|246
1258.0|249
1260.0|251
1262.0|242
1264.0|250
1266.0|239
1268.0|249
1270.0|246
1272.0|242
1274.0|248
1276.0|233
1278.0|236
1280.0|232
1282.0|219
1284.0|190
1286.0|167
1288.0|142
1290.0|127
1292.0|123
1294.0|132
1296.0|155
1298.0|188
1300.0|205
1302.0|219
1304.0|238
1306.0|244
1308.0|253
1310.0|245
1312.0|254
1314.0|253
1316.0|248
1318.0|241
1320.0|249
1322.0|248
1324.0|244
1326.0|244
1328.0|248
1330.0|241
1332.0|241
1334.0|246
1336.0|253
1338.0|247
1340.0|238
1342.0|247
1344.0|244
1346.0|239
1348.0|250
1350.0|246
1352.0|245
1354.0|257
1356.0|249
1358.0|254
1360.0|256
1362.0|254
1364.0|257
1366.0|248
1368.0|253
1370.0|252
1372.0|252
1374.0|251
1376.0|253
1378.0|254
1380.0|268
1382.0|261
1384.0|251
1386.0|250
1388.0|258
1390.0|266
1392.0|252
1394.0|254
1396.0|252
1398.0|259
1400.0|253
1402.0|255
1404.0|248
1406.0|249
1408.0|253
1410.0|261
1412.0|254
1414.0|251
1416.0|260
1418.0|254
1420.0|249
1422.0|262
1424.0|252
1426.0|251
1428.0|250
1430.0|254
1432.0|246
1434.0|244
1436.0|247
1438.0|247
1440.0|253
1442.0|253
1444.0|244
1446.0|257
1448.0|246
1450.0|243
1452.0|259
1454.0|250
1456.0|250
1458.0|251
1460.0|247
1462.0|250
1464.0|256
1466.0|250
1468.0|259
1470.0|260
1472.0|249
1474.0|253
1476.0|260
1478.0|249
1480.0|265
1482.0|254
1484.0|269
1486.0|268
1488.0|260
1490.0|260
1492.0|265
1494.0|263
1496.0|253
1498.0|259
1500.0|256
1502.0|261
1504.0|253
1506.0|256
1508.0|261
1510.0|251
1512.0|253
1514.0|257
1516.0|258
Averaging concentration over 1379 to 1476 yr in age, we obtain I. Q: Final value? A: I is 253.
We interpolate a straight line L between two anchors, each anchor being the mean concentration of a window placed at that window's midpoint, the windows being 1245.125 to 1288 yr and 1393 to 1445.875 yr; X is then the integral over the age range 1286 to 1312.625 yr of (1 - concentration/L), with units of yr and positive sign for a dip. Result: 5.2 yr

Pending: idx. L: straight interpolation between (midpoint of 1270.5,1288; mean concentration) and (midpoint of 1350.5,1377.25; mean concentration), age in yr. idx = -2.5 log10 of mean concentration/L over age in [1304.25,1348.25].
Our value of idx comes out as -0.04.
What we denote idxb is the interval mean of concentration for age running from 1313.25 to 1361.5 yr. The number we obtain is 247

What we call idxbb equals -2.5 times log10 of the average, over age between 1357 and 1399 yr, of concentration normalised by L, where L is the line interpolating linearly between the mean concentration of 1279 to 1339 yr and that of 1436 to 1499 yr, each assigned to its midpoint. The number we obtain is -0.094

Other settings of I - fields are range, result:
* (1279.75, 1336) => 216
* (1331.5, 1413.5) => 252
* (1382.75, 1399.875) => 255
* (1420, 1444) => 250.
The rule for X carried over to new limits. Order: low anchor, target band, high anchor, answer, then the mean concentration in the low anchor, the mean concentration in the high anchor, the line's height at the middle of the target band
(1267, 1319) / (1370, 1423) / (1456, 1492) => -3.8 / 213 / 257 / 238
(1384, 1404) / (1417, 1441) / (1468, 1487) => 0.5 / 255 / 259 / 256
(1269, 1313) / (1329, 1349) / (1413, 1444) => -2.0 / 206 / 251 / 222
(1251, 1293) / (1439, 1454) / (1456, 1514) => 0.0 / 221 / 257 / 250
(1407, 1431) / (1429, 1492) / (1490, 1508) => 0.7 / 254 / 258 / 256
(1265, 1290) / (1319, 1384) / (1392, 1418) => -3.1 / 217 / 254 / 238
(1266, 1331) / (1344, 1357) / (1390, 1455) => -0.8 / 219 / 252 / 233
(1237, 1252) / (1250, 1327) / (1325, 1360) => 7.0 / 246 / 247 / 246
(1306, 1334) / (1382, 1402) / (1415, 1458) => -0.5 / 247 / 251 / 249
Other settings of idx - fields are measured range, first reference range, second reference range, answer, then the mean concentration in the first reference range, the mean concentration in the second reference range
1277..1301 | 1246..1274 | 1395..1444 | 0.37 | 247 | 252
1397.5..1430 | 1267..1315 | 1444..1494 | -0.05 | 210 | 255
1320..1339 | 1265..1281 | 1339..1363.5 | 0.00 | 241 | 248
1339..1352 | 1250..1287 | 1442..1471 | -0.01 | 236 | 252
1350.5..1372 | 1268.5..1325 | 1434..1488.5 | -0.10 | 215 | 253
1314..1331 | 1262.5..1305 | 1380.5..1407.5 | -0.11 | 204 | 255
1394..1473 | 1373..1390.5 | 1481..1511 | 0.02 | 257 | 259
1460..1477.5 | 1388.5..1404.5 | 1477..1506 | 0.02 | 255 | 260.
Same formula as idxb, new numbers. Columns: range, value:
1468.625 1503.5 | 259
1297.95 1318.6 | 237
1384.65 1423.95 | 255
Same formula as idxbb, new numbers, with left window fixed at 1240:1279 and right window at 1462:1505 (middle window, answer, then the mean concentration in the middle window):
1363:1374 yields 0.00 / 252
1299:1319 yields 0.04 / 240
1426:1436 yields 0.03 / 249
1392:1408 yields 0.00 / 253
